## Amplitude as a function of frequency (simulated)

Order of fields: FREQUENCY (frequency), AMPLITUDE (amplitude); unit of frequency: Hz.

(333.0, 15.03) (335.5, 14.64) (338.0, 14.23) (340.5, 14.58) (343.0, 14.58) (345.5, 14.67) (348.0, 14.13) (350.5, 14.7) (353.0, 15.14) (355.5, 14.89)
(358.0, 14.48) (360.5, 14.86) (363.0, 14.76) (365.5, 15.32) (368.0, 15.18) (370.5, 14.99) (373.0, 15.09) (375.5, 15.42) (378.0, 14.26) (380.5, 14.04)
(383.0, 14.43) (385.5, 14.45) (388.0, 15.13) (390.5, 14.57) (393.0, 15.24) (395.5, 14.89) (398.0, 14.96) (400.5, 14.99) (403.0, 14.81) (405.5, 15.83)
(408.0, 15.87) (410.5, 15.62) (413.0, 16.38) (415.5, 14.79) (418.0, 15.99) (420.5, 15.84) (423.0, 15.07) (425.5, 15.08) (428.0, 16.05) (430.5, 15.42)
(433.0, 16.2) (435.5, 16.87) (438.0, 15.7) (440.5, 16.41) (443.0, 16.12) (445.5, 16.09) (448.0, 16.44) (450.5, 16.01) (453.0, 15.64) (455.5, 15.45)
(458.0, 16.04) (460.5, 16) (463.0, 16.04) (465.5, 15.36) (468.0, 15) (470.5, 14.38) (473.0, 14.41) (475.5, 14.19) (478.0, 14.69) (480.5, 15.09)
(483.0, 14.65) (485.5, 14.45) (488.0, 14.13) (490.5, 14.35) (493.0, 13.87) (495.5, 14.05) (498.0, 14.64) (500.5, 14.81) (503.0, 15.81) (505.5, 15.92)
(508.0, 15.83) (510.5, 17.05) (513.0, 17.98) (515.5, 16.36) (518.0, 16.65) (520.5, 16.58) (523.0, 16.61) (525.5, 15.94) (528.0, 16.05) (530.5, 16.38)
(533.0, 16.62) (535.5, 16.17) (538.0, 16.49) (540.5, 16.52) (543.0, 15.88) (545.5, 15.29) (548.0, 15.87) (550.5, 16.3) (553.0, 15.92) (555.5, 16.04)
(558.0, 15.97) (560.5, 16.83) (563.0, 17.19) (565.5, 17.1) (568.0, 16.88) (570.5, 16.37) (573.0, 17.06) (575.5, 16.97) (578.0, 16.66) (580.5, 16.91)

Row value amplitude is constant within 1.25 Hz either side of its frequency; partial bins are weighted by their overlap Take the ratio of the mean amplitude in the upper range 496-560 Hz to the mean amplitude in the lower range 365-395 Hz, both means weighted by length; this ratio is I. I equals 1.1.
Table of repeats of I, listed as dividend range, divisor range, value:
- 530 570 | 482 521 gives 1.06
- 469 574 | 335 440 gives 1.04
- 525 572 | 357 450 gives 1.06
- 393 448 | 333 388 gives 1.06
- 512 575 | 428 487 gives 1.06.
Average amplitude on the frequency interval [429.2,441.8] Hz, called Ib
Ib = 16.1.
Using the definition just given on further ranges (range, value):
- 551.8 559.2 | 16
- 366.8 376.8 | 15.2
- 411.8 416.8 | 15.6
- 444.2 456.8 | 15.9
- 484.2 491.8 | 14.3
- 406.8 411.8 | 15.8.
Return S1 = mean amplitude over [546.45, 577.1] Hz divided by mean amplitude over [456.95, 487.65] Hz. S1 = 1.10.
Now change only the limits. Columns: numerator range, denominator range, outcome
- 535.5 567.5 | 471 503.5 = 1.12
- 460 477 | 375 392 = 1.03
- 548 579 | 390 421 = 1.08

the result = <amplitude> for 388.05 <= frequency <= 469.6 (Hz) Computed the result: 15.6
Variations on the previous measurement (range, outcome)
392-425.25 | 15.4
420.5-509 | 15.3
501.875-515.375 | 16.5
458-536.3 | 15.5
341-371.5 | 14.8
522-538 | 16.3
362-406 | 14.9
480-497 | 14.3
